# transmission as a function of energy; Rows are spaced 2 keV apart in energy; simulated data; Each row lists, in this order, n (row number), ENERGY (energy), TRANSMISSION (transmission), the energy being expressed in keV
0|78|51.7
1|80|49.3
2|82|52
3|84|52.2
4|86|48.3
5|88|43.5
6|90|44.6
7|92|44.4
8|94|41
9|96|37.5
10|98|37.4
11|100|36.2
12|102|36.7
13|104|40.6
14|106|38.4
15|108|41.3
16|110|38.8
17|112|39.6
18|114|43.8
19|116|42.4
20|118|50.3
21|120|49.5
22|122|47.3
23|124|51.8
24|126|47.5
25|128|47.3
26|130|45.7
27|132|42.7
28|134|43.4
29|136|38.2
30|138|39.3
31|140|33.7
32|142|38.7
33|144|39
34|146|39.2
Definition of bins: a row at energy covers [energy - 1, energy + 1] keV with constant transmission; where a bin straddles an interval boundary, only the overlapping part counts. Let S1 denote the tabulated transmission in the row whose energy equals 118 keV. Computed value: 50.3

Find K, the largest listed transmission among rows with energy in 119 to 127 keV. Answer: 51.8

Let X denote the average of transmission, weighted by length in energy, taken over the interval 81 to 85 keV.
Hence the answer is 52.1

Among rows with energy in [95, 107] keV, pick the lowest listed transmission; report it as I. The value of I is 36.2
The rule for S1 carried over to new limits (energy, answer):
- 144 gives 39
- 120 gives 49.5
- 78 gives 51.7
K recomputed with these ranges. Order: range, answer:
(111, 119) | 50.3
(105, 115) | 43.8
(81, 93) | 52.2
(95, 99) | 37.5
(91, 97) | 44.4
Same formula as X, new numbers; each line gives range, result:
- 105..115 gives 40.4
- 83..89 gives 48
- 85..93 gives 45.2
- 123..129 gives 48.9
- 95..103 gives 37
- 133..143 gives 38.7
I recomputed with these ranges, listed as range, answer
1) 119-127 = 47.3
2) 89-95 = 41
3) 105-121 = 38.4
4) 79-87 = 48.3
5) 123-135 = 42.7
